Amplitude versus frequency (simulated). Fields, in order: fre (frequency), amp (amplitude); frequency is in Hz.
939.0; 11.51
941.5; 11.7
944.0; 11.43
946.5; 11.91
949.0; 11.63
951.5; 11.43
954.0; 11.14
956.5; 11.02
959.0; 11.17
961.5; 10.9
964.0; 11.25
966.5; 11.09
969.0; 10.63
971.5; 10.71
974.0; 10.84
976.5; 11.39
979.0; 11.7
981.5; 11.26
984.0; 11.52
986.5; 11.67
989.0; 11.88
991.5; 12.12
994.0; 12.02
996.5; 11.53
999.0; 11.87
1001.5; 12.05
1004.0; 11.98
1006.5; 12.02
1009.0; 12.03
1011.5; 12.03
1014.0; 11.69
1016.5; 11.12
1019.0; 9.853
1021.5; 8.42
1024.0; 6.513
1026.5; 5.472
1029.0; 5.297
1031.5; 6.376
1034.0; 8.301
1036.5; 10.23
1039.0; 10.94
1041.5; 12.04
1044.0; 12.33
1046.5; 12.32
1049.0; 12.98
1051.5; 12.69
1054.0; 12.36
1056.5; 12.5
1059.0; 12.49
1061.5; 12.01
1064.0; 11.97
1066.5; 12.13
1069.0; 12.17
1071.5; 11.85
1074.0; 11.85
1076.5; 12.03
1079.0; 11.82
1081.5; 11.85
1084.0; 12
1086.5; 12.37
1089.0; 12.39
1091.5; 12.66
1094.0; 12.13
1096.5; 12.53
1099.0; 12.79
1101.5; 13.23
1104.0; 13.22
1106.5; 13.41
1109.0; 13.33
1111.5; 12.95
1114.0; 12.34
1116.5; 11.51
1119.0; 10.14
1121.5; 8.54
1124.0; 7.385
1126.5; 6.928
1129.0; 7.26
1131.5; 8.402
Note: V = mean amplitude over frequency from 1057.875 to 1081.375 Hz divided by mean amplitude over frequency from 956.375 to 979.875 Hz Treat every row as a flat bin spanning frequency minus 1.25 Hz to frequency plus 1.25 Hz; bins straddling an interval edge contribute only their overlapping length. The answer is 1.09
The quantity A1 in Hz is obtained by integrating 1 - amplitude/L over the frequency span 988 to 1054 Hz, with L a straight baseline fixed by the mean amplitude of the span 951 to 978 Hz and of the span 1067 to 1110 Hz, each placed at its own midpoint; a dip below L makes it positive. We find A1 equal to 5.8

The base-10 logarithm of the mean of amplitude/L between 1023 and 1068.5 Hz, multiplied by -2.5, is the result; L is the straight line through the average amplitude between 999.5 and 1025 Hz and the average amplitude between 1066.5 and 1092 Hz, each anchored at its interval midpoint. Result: 0.09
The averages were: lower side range 10.8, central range 10.5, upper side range 12.1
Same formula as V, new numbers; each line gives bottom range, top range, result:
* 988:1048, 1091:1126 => 1.13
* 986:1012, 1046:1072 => 1.03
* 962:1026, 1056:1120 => 1.11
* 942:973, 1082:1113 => 1.14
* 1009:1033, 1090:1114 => 1.48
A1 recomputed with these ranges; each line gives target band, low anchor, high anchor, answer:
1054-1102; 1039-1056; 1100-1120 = 0.8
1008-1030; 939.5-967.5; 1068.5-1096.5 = 4.8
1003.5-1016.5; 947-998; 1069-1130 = -0.5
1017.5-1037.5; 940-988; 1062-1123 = 7.1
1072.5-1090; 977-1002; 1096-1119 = 0.6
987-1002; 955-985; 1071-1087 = -0.8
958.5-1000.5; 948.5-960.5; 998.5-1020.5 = 0.0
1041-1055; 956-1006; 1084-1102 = -0.5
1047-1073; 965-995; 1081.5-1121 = -0.6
